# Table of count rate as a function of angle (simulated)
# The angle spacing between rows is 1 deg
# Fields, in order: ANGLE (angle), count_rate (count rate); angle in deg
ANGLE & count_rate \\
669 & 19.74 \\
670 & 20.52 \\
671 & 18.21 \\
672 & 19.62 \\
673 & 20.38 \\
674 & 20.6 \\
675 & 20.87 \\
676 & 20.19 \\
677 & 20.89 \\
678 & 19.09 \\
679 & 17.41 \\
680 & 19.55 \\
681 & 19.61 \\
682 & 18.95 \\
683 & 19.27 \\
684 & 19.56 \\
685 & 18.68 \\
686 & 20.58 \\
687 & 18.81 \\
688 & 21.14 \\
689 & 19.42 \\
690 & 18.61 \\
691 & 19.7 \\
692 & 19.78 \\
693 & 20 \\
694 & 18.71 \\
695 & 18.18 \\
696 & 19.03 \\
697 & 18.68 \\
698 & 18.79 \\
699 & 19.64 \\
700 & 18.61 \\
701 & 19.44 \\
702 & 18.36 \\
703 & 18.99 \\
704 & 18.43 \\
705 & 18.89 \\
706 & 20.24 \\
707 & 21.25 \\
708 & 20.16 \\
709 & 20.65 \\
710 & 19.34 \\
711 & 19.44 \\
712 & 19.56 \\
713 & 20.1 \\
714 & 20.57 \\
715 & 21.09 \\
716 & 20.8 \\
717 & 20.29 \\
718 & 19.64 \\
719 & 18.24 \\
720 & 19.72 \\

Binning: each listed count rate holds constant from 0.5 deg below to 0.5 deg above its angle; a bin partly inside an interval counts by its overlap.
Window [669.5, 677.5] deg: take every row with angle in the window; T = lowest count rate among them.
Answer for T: 18.21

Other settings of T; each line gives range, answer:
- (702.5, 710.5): 18.43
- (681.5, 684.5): 18.95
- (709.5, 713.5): 19.34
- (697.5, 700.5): 18.61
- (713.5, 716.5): 20.57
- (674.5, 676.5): 20.19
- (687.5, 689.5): 19.42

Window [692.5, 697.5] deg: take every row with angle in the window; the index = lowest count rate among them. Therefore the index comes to 18.18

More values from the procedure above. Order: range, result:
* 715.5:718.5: 19.64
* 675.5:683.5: 17.41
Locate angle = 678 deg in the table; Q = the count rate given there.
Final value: 19.09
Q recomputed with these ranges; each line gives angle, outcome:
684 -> 19.56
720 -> 19.72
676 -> 20.19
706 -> 20.24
